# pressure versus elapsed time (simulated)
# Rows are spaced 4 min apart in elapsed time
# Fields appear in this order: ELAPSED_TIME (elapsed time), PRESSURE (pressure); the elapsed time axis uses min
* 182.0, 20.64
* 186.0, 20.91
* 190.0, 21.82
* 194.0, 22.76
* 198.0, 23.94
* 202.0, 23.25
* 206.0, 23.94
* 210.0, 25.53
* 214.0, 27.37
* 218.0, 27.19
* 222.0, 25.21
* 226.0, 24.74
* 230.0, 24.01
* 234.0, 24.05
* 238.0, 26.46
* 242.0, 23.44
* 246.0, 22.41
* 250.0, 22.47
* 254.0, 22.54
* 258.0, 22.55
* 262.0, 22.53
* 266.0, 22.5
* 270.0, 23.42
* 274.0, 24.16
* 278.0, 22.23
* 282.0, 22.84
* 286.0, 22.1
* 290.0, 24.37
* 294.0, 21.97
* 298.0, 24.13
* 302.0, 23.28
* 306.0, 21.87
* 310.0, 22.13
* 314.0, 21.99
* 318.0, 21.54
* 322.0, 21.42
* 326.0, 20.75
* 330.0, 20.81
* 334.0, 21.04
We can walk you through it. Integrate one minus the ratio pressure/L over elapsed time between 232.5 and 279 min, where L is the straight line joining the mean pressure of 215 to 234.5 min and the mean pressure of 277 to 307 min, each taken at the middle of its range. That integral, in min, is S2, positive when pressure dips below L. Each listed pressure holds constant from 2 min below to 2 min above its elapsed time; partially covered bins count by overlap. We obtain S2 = 1.8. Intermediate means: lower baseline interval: 25.2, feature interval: 23.2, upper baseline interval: 22.9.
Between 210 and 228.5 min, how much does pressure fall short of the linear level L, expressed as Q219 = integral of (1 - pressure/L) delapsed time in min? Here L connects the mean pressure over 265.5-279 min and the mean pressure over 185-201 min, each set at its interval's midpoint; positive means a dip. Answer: -2.7 min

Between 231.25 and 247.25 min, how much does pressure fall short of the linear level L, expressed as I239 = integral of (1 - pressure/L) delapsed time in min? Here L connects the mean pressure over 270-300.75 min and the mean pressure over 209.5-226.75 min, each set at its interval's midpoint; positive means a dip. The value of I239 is 0.7 min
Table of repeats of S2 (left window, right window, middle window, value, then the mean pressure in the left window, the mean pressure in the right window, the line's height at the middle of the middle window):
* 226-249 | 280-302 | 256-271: 0.56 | 24.1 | 23.1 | 23.6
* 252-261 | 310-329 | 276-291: -0.48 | 22.5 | 21.5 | 22.1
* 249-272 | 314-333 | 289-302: -0.91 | 22.7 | 21.2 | 21.9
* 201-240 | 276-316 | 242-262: 1.30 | 25.2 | 22.7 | 24.2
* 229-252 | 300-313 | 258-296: 0.22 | 23.8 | 22.4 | 23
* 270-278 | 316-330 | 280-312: -0.55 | 23.5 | 21.2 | 22.5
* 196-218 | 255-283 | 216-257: -0.33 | 25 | 22.9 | 24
